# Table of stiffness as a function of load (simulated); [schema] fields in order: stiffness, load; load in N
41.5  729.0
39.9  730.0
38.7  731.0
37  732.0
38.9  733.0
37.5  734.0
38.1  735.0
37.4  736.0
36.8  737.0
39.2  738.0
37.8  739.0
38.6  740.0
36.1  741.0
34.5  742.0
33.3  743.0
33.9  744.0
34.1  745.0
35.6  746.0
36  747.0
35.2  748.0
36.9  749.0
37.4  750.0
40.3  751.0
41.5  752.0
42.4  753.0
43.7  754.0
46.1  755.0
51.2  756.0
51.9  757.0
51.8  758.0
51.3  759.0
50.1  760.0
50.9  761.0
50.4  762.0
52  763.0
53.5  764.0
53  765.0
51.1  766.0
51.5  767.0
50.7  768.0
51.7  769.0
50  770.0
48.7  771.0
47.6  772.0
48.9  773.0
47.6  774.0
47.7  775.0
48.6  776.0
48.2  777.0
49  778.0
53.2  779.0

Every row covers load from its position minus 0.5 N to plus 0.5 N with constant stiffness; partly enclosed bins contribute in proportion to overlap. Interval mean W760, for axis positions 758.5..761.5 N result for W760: 50.8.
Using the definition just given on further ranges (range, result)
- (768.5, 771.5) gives 50.1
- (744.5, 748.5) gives 35.2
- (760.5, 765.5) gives 52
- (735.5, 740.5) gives 38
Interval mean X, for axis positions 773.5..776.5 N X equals 48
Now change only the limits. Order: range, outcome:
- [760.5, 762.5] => 50.6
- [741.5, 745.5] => 33.9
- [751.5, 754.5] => 42.5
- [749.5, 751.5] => 38.8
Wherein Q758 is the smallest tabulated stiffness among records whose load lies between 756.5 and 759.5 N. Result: 51.3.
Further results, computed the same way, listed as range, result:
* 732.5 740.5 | 36.8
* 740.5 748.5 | 33.3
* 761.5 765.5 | 50.4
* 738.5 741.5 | 36.1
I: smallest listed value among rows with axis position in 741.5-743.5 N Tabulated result 33.3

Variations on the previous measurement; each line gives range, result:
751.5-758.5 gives 41.5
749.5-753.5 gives 37.4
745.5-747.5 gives 35.6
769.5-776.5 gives 47.6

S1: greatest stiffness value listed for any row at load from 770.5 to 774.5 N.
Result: 48.9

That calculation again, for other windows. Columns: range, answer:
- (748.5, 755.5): 46.1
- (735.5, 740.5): 39.2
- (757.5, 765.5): 53.5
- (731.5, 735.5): 38.9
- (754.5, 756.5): 51.2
